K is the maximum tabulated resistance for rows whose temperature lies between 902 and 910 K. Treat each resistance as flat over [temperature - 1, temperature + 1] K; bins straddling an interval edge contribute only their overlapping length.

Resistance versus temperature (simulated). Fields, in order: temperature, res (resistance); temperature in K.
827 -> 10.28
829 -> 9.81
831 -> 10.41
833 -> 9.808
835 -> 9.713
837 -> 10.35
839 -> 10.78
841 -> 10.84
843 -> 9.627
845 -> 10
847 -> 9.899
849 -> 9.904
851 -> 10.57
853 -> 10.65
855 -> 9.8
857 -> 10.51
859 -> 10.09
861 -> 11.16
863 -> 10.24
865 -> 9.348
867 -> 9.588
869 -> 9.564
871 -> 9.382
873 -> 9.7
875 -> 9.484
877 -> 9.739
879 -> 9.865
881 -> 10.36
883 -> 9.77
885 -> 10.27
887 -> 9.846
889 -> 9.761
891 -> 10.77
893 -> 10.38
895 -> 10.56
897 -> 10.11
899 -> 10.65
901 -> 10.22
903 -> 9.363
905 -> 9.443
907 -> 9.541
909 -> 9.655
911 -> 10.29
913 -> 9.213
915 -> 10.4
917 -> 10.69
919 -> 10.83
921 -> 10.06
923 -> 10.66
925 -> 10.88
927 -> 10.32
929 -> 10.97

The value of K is 9.655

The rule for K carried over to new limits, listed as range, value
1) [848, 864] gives 11.16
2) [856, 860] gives 10.51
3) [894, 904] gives 10.65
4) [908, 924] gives 10.83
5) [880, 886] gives 10.36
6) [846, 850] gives 9.904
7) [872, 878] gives 9.739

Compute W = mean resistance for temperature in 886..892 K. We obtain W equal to 10.1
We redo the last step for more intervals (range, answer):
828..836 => 9.94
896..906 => 9.96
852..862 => 10.4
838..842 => 10.8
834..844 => 10.3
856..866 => 10.3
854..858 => 10.2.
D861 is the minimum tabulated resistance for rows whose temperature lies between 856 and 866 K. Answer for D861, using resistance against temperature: 9.348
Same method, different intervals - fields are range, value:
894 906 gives 9.363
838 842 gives 10.78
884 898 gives 9.761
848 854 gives 9.904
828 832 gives 9.81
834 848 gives 9.627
